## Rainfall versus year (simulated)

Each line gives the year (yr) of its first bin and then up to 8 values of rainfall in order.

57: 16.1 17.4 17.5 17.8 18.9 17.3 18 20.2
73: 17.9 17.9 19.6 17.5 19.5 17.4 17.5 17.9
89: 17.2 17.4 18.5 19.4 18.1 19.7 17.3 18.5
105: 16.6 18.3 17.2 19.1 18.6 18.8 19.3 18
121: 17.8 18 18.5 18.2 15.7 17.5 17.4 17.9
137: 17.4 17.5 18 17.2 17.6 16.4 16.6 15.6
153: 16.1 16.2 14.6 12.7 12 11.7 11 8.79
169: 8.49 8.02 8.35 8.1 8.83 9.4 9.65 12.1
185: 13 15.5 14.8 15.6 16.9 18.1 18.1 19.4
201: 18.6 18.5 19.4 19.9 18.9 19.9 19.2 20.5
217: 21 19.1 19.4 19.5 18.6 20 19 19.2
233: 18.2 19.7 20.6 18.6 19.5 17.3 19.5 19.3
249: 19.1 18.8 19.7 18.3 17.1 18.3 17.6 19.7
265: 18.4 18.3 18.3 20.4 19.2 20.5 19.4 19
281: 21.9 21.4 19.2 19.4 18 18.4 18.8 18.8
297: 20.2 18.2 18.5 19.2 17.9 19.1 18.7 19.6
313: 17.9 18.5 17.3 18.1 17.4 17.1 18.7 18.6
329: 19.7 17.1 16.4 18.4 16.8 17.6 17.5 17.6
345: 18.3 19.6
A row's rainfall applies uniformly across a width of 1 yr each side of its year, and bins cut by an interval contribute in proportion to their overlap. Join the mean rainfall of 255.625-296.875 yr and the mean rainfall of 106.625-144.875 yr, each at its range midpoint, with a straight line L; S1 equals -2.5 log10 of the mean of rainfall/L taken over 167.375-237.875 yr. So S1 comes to 0.14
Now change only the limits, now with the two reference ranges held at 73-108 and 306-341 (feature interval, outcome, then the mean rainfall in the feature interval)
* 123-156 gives 0.06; 17.1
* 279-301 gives -0.08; 19.4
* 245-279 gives -0.05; 18.9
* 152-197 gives 0.41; 12.4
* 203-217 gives -0.09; 19.7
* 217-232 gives -0.08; 19.4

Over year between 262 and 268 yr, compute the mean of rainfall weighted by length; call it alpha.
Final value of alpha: 18.8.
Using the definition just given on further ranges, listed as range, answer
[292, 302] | 18.9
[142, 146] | 17.4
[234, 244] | 19.1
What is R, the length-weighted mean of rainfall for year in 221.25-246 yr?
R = 19.1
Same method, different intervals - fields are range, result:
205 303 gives 19.2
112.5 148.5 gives 17.7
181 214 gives 17.1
